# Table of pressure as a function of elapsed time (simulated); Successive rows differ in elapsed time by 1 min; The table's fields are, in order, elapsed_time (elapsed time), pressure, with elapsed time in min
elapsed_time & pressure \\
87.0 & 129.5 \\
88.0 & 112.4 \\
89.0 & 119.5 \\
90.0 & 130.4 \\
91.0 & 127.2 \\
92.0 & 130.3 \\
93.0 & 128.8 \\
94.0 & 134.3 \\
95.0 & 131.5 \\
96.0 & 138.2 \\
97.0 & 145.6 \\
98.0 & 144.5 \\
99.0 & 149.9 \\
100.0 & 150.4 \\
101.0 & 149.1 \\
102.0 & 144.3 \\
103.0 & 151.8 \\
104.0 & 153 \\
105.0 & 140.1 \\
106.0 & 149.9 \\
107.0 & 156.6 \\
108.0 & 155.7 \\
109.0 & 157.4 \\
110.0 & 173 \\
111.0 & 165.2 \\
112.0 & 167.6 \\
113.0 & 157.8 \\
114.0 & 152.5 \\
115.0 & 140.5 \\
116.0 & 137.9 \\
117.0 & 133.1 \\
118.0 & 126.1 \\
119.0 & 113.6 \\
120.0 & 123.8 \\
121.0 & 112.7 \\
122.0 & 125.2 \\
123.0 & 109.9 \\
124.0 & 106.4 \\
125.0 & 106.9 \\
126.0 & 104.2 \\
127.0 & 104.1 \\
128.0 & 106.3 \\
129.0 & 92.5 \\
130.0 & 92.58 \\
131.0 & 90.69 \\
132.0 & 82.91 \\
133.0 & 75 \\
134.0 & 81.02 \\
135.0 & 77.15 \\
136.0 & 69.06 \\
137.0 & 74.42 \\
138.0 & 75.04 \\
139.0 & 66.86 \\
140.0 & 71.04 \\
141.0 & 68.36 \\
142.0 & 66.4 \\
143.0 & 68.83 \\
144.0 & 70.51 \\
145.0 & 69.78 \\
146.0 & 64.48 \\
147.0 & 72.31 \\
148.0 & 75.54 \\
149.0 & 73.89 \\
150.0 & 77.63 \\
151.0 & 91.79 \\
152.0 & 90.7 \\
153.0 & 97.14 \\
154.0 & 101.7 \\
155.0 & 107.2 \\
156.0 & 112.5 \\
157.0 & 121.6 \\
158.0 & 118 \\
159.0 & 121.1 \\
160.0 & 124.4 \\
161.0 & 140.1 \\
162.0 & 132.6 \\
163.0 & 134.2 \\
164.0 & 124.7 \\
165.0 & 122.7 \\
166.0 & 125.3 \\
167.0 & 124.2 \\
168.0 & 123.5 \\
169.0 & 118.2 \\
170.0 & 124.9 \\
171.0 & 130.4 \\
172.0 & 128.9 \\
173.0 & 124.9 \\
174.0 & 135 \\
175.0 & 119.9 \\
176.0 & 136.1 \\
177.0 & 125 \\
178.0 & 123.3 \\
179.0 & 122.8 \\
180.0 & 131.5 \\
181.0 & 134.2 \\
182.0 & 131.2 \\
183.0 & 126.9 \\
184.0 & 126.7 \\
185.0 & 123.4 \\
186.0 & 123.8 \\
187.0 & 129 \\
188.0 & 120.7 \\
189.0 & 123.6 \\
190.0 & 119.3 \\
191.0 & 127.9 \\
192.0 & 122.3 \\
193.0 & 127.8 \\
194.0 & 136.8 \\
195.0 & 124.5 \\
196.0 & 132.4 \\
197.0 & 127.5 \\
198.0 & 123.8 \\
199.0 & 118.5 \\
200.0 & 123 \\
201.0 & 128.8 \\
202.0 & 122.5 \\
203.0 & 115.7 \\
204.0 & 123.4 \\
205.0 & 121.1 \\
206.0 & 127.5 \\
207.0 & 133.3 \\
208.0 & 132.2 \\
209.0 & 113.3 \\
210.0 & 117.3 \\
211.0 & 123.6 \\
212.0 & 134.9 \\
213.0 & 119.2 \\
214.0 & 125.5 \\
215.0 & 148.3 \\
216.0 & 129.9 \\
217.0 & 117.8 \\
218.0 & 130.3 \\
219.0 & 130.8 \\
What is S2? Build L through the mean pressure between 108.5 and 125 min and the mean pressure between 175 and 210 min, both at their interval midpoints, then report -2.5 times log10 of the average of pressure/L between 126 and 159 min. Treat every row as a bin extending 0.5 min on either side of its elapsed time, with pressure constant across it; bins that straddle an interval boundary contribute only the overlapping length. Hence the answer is 0.479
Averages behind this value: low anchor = 137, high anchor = 126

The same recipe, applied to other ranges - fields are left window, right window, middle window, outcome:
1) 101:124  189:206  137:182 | 0.23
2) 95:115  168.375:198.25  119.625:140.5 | 0.48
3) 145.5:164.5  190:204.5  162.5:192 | -0.10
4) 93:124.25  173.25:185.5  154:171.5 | 0.07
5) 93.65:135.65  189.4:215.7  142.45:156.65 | 0.45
